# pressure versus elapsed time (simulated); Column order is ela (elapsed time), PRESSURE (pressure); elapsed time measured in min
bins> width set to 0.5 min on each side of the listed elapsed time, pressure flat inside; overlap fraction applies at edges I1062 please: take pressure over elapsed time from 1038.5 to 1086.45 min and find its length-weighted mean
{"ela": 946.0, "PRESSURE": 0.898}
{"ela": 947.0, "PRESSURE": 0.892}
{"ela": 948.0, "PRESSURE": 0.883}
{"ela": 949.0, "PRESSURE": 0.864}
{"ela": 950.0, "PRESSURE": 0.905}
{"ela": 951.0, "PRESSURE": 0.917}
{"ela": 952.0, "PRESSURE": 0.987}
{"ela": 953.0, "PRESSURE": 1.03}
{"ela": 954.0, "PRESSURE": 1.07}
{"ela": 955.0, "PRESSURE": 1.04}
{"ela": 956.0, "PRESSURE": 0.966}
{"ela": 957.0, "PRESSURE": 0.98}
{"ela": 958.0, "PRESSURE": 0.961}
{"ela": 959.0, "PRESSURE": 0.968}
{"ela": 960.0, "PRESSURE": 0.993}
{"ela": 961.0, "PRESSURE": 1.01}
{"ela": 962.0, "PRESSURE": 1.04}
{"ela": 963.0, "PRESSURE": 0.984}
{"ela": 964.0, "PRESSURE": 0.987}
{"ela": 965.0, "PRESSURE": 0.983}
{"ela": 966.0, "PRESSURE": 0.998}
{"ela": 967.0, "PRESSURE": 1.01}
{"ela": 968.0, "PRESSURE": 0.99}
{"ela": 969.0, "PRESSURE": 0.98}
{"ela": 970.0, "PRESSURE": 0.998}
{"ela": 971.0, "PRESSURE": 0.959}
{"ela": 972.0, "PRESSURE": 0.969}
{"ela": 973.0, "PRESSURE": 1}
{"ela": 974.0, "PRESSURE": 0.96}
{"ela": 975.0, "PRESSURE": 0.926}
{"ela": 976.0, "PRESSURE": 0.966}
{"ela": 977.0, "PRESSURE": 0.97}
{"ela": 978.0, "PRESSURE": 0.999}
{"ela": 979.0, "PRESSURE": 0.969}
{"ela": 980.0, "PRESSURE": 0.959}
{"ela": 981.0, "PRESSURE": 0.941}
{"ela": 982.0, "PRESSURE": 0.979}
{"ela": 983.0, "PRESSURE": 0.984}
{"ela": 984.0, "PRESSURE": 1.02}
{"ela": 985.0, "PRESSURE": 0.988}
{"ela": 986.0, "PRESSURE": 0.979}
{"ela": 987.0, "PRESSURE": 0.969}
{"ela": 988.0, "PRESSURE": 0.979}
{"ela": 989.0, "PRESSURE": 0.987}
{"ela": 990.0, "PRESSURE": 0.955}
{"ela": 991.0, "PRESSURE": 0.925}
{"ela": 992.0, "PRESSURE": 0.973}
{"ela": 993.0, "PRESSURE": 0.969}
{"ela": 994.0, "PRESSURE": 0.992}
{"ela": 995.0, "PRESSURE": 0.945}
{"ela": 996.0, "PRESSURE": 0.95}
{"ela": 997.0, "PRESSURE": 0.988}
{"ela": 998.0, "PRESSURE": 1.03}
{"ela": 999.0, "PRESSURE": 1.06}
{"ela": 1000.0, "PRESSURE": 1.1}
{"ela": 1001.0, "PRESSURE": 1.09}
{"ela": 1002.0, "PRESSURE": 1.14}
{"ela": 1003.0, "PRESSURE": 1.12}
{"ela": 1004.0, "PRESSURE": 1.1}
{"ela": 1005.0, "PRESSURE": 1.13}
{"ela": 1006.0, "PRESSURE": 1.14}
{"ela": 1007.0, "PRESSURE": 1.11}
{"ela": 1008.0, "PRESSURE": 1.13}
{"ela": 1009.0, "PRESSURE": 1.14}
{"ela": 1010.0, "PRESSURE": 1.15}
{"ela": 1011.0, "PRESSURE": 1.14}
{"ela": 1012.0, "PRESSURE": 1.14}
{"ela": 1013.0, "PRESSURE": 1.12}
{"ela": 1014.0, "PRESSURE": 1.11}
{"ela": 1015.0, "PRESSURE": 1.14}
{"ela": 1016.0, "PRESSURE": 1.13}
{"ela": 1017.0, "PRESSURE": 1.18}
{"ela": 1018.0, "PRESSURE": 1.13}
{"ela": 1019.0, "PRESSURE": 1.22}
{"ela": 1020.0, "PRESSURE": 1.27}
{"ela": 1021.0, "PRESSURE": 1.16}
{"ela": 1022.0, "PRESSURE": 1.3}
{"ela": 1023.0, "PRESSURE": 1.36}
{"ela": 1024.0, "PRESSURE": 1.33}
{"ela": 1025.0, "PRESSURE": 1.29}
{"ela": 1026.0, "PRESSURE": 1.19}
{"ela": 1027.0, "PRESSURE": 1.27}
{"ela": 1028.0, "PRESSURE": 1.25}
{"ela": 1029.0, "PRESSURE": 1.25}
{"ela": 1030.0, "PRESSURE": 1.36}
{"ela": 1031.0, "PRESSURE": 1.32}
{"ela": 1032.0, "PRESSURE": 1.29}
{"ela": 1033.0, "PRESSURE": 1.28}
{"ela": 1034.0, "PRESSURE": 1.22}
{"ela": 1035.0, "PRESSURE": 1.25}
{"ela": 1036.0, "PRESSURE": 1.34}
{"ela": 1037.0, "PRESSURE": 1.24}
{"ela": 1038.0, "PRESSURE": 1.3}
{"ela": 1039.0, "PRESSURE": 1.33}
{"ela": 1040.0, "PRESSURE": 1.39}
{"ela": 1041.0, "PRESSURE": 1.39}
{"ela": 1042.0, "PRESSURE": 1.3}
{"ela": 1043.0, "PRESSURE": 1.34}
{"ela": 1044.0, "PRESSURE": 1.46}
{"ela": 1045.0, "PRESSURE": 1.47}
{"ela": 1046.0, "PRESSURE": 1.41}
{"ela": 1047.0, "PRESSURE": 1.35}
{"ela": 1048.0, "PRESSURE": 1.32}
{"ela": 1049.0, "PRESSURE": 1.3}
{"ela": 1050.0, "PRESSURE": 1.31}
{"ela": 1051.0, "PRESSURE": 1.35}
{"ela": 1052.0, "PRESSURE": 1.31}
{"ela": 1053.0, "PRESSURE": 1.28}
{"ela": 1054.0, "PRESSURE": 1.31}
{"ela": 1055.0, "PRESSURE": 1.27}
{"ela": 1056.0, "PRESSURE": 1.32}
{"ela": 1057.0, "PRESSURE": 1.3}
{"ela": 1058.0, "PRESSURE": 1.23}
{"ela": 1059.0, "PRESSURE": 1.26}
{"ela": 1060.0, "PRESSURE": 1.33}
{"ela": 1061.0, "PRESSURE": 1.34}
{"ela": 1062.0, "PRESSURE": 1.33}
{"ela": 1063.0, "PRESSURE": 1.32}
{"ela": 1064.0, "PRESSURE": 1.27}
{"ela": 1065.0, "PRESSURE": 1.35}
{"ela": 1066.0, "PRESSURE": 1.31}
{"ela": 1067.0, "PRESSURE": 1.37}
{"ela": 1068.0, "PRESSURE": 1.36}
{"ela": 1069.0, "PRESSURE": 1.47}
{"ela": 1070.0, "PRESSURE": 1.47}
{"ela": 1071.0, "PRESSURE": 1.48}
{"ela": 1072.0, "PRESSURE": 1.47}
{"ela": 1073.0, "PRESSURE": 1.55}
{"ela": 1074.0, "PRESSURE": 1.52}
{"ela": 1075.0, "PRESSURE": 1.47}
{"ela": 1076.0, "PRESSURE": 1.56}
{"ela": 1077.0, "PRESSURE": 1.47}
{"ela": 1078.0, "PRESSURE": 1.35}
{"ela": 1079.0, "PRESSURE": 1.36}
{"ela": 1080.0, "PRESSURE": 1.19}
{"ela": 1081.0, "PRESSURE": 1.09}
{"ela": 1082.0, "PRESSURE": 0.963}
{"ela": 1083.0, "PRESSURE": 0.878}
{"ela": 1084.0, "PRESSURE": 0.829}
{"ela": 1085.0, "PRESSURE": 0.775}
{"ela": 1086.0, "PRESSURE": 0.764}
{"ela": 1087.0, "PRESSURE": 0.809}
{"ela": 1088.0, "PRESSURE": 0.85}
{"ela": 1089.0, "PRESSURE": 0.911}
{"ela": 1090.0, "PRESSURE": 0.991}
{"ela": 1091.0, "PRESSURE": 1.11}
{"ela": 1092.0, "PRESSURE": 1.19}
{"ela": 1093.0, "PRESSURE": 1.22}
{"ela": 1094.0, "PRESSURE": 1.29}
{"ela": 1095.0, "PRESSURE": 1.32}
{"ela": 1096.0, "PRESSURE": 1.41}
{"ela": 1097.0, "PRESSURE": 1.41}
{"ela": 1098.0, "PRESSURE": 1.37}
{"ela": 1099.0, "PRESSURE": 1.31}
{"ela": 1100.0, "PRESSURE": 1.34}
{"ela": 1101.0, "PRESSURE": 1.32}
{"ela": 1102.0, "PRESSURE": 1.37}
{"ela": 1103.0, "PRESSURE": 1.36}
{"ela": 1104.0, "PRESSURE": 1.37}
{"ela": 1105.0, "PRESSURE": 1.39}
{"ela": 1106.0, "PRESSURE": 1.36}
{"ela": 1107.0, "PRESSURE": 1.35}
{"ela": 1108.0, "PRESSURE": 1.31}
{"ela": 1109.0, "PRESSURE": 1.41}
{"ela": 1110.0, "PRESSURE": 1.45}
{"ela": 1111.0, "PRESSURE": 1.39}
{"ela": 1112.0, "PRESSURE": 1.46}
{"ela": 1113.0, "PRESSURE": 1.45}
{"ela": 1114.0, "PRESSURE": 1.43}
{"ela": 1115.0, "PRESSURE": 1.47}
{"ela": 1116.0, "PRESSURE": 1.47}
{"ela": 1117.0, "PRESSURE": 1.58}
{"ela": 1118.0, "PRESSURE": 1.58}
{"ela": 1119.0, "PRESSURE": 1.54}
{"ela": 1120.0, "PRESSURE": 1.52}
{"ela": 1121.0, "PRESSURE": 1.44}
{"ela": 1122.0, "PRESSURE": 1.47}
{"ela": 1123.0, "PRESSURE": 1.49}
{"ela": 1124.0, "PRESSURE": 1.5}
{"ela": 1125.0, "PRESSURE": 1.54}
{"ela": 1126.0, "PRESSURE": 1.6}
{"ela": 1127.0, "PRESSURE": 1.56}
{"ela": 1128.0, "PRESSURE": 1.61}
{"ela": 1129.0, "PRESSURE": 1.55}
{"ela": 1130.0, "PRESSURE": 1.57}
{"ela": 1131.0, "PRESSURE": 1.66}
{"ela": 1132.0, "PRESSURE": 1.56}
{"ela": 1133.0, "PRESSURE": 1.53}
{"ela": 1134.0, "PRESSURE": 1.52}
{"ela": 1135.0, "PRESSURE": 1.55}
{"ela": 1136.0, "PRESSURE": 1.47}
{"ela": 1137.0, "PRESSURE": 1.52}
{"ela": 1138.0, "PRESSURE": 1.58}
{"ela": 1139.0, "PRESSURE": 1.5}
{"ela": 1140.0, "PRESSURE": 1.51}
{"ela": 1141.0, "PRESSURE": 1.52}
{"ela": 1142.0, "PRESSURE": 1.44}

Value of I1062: 1.31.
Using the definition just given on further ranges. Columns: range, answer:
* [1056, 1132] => 1.34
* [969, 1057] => 1.15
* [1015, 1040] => 1.26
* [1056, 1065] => 1.3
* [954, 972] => 0.993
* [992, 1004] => 1.04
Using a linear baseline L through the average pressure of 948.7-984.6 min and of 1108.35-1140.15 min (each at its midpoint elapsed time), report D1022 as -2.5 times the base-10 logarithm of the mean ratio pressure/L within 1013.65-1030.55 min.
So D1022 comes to -0.06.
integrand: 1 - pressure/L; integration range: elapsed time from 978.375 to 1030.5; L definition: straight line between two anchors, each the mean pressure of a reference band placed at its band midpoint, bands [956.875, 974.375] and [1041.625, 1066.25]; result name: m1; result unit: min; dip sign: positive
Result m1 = 1.8 min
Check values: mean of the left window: 0.988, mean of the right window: 1.33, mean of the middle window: 1.1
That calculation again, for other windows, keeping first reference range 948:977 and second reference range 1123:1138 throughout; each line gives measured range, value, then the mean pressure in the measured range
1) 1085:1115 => 3.9 min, 1.26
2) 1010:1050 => -2.1 min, 1.27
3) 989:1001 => 1.1 min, 0.994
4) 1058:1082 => -0.4 min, 1.37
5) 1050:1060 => 0.0 min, 1.29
